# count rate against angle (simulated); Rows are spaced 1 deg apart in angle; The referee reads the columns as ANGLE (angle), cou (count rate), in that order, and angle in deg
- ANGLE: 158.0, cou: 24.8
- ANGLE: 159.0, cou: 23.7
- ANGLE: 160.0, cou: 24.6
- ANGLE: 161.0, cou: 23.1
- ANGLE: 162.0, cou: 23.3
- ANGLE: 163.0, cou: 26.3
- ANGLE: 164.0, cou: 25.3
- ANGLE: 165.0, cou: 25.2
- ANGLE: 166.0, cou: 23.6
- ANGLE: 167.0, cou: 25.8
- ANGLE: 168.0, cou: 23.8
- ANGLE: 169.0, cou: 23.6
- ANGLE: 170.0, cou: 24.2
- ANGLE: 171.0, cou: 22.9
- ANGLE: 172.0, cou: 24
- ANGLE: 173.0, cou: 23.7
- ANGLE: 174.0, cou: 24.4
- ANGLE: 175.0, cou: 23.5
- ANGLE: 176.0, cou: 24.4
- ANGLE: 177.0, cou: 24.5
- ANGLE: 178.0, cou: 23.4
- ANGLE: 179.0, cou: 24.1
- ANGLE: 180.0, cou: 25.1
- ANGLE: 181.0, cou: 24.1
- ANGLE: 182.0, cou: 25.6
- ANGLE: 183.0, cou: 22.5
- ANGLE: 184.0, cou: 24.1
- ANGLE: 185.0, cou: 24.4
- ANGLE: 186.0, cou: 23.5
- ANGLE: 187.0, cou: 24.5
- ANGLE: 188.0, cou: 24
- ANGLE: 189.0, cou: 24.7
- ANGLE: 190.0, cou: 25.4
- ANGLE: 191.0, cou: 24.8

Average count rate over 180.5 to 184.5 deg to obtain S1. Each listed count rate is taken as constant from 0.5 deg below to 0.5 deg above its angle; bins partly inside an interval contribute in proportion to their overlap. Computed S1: 24.1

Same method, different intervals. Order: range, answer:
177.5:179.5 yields 23.8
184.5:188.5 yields 24.1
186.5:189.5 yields 24.4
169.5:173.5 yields 23.7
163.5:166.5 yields 24.7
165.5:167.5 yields 24.7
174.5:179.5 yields 24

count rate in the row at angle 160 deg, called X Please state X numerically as 24.6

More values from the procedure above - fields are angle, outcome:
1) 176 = 24.4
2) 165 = 25.2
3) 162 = 23.3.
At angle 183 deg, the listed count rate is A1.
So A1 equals 22.5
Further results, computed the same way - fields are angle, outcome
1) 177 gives 24.5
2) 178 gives 23.4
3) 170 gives 24.2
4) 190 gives 25.4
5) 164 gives 25.3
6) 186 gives 23.5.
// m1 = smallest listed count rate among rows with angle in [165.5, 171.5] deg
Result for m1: 22.9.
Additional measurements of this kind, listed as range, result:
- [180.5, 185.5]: 22.5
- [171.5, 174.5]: 23.7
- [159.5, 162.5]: 23.1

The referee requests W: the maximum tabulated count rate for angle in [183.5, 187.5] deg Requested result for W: 24.5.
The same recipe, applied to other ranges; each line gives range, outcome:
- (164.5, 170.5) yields 25.8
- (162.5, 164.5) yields 26.3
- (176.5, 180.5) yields 25.1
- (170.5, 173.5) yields 24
